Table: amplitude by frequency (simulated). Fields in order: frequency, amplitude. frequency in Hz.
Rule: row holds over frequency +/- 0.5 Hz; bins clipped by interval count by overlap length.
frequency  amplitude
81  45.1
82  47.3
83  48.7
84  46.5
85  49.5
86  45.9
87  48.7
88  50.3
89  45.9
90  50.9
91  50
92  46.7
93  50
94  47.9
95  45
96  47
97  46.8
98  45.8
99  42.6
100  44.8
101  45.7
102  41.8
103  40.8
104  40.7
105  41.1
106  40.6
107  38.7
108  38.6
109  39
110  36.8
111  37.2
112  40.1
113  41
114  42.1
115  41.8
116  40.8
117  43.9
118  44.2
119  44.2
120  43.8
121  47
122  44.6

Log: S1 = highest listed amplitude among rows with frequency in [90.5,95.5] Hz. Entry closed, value 50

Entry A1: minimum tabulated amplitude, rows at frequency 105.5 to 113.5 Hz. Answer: 36.8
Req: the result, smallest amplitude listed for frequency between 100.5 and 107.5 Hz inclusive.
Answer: 38.7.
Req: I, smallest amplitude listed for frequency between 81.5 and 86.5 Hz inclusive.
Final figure 45.9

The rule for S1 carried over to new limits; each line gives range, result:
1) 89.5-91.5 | 50.9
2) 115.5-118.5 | 44.2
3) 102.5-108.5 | 41.1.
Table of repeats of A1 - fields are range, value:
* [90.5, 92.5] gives 46.7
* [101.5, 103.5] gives 40.8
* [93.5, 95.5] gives 45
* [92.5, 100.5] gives 42.6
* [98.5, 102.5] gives 41.8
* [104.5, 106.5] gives 40.6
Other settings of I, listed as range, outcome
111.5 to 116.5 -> 40.1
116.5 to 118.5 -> 43.9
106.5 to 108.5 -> 38.6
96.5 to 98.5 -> 45.8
